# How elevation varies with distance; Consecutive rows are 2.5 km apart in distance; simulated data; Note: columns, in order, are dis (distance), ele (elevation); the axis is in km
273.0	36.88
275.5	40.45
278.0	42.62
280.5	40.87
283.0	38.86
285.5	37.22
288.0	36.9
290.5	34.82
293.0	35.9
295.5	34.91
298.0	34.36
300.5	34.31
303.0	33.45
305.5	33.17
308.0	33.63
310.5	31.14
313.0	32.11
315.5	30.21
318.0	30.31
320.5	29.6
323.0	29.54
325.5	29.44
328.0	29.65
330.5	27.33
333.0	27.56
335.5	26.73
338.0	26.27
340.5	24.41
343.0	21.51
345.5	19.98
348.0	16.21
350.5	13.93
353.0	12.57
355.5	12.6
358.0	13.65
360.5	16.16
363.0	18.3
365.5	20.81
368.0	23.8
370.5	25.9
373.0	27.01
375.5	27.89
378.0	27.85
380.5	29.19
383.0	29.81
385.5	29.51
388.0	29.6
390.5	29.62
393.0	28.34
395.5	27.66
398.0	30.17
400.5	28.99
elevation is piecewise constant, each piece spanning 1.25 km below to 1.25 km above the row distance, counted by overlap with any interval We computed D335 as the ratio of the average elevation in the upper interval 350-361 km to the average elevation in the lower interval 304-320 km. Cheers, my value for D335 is 0.4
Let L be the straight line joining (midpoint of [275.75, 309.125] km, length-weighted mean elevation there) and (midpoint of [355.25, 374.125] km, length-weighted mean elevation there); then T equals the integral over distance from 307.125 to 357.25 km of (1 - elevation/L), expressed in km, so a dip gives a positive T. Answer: 5.1 km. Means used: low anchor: 36.4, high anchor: 20.1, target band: 25.1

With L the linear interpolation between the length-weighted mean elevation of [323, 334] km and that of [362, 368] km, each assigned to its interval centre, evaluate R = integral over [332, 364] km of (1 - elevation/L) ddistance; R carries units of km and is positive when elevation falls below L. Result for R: 7.05 km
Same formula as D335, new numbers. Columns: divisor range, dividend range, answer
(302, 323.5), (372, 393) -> 0.91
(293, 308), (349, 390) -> 0.66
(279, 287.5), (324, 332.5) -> 0.74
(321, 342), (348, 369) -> 0.59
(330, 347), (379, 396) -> 1.19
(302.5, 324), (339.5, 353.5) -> 0.58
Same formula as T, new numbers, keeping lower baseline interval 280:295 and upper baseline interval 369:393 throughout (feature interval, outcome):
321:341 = 3.2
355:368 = 5.6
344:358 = 7.3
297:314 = 1.1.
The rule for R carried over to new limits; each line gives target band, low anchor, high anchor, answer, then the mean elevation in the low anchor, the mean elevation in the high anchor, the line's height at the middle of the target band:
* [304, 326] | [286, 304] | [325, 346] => -0.39 km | 35.1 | 26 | 30.6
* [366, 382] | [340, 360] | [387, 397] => -2.12 km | 16.5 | 28.8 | 23.6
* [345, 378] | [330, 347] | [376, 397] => 9.09 km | 24.6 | 28.9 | 26.7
